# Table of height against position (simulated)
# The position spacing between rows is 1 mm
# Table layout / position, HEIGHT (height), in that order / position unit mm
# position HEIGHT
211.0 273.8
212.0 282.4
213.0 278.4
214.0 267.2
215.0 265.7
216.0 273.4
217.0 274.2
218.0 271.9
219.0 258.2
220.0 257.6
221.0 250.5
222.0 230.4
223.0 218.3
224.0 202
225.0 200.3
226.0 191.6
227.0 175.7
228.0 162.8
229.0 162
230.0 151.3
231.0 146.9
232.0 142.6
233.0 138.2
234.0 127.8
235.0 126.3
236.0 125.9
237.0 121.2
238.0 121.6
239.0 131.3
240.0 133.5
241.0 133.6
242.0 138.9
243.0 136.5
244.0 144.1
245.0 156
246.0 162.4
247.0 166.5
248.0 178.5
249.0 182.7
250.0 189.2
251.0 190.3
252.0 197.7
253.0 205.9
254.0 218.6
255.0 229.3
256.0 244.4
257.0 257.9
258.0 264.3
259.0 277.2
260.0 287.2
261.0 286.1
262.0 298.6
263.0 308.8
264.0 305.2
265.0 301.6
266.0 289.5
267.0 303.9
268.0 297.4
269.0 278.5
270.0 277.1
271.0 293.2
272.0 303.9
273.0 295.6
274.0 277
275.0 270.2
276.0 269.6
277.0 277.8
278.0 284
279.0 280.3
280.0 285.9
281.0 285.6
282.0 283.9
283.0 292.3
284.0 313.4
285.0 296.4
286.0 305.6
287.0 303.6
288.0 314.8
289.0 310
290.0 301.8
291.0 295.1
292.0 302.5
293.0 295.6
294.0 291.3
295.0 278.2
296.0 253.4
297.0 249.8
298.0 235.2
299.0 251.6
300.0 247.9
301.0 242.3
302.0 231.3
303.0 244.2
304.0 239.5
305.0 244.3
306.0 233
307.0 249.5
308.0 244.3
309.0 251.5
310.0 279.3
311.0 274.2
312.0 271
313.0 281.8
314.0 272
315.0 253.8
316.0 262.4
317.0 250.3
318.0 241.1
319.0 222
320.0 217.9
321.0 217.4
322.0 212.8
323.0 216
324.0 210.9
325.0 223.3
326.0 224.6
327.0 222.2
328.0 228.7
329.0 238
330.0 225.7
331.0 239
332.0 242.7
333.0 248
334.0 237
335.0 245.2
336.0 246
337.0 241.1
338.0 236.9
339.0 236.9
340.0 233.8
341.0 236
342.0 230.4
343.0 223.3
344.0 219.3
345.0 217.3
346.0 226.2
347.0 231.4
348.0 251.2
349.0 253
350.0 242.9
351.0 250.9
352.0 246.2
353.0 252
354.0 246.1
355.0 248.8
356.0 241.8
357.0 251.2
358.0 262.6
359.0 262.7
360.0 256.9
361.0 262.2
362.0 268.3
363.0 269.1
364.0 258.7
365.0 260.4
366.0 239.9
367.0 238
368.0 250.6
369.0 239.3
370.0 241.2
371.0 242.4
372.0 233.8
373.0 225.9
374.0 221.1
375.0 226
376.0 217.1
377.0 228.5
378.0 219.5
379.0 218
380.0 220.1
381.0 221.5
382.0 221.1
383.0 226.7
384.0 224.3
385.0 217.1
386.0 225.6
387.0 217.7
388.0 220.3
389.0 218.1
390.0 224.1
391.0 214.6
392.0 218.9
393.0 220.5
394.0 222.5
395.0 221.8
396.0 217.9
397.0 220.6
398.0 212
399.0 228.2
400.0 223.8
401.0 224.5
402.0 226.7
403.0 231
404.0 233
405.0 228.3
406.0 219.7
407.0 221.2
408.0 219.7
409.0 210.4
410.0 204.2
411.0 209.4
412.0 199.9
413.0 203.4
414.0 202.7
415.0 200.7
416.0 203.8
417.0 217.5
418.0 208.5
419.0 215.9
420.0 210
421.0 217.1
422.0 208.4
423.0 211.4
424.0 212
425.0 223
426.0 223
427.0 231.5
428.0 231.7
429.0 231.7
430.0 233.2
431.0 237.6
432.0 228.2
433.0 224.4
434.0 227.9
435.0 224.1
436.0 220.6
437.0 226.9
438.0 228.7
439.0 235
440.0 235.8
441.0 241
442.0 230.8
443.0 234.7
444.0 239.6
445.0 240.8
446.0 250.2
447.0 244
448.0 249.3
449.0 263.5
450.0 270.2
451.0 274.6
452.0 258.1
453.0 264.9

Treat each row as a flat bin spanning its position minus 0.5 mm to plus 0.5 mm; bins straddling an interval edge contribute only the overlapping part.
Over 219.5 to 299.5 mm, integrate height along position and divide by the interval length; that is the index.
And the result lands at 234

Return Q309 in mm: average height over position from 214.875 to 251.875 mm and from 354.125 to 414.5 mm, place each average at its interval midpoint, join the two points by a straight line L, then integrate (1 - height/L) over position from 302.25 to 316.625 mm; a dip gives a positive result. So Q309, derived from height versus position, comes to -3.7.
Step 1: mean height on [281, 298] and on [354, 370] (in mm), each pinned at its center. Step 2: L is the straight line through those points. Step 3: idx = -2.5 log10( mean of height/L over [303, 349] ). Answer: 0.14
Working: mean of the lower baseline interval 291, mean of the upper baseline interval 253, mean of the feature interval 239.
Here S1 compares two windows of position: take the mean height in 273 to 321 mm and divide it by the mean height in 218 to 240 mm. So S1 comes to 1.54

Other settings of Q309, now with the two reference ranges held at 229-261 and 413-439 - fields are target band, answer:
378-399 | -0.9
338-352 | -2.4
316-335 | -3.3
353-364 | -2.9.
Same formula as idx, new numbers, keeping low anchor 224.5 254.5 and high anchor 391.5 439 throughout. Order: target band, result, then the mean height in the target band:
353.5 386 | -0.17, 239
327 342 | -0.23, 237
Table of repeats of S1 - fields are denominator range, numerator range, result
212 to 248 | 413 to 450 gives 1.22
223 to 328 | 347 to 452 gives 0.98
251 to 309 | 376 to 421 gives 0.80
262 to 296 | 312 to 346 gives 0.80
